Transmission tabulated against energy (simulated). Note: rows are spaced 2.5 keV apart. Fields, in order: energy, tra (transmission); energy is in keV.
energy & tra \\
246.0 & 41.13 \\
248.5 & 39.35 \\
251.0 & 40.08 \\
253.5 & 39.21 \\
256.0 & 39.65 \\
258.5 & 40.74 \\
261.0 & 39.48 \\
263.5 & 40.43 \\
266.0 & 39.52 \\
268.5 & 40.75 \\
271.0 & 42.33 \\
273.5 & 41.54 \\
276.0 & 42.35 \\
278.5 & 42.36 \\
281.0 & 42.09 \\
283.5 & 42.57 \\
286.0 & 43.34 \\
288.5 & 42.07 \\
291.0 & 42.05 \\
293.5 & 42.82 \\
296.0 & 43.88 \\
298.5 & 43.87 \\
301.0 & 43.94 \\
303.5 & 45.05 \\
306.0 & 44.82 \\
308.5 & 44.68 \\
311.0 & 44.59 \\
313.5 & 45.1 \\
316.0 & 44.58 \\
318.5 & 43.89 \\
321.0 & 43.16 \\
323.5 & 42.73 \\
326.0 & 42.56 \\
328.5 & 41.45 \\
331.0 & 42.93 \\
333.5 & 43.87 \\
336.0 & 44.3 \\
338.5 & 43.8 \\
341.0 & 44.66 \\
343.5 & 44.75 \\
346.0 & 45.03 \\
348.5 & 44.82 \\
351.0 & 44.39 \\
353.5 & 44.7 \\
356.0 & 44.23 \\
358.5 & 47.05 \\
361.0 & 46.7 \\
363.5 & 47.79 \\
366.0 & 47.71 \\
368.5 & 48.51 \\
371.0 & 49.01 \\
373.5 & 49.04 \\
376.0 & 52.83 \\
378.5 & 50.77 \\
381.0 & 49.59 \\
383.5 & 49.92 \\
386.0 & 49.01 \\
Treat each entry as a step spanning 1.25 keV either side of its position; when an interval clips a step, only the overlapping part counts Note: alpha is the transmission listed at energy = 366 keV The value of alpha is 47.71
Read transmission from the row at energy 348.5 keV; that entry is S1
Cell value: 44.82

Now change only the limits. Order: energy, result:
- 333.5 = 43.87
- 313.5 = 45.1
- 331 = 42.93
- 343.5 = 44.75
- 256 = 39.65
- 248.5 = 39.35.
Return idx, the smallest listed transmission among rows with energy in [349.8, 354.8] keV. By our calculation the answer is 44.39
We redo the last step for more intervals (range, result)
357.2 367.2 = 46.7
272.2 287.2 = 41.54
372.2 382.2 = 49.04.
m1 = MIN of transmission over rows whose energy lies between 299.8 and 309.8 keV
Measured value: 43.94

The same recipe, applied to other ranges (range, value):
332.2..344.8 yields 43.8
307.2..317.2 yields 44.58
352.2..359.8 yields 44.23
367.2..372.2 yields 48.51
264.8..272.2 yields 39.52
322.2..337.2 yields 41.45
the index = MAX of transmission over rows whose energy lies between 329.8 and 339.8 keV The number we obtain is 44.3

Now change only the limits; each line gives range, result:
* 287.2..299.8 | 43.88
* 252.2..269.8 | 40.75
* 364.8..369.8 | 48.51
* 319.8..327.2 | 43.16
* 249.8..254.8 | 40.08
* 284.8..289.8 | 43.34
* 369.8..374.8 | 49.04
